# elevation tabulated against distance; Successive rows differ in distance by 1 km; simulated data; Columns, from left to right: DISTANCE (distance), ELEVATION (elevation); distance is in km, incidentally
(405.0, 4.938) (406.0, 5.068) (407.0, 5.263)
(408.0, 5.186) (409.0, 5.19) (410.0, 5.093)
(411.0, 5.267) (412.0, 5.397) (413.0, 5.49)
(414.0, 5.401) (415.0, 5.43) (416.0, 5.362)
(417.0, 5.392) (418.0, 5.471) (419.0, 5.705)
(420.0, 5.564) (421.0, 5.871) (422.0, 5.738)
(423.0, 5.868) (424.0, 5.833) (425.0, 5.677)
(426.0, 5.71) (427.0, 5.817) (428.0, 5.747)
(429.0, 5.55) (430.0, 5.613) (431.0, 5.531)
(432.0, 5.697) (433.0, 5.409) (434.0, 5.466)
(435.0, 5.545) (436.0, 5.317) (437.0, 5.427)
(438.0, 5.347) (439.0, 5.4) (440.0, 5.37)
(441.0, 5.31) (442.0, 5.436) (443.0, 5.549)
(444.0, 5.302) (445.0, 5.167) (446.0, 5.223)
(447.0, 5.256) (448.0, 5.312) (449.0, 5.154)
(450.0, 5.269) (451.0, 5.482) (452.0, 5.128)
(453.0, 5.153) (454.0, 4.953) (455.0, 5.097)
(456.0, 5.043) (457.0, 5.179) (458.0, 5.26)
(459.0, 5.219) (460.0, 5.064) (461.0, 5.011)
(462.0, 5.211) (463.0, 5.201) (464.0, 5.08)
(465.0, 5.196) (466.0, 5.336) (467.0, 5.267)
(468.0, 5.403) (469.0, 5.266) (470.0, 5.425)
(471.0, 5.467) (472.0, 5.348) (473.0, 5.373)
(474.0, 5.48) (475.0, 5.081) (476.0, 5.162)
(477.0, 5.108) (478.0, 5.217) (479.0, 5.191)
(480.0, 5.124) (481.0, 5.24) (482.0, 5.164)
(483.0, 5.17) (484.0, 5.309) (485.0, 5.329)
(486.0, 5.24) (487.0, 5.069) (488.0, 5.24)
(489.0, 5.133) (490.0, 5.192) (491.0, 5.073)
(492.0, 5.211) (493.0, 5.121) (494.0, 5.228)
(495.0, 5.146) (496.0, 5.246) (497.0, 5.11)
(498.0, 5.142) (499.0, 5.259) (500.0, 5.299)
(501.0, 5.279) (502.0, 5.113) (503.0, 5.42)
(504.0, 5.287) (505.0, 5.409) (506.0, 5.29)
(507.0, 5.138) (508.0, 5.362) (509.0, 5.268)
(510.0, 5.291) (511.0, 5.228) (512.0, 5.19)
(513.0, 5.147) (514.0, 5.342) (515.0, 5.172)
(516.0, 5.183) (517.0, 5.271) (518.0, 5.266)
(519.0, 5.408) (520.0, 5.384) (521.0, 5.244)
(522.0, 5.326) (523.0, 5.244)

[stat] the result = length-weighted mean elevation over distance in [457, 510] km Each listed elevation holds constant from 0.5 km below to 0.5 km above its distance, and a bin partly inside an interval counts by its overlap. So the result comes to 5.23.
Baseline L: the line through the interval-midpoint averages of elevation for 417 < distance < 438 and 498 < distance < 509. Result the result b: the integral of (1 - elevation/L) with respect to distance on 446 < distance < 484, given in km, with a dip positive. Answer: 1.6 km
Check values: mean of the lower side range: 5.62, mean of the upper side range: 5.28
